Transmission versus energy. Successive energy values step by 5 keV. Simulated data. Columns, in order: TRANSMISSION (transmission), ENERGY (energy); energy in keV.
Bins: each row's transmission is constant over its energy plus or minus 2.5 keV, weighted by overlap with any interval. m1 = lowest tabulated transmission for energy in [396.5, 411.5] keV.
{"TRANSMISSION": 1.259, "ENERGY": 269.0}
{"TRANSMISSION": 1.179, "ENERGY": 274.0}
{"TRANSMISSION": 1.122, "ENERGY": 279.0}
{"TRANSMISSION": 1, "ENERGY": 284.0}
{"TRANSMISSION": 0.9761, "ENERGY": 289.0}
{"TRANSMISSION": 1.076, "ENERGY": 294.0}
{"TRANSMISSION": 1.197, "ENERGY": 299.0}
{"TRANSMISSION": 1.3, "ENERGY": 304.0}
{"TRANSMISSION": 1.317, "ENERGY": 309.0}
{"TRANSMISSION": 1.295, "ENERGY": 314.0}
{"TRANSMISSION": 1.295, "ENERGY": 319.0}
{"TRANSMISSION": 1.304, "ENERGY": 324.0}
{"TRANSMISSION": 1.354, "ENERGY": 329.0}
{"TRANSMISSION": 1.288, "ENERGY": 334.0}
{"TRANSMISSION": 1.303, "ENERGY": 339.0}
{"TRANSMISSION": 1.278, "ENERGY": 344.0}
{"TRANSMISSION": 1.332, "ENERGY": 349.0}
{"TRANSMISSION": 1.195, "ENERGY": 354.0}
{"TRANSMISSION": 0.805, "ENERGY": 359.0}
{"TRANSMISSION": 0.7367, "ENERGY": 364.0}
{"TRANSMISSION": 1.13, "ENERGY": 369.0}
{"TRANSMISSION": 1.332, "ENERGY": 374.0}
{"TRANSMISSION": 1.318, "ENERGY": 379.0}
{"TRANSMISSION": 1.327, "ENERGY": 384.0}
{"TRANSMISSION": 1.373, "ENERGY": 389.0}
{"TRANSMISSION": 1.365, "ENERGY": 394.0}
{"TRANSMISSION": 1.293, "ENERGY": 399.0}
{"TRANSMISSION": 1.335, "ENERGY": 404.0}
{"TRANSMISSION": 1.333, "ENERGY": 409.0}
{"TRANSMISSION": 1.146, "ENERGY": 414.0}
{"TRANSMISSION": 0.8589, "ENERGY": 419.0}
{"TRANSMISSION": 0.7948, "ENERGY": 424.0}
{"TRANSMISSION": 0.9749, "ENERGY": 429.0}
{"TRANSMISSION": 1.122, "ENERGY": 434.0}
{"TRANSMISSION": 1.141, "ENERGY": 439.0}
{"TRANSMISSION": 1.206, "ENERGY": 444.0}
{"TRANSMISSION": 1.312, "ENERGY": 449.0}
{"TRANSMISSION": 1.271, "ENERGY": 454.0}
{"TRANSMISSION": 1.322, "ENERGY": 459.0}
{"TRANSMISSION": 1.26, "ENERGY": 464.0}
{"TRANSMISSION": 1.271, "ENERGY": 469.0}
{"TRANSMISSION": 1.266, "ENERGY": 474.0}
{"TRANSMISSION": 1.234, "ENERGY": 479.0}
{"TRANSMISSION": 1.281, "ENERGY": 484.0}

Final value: 1.293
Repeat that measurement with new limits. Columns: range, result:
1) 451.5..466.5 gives 1.26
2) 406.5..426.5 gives 0.7948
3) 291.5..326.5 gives 1.076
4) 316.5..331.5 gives 1.295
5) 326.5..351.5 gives 1.278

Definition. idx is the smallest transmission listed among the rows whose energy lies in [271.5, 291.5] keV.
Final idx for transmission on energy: 0.9761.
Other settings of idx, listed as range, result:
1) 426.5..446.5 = 0.9749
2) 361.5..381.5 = 0.7367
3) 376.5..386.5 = 1.318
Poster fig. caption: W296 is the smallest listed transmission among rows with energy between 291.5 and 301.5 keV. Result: 1.076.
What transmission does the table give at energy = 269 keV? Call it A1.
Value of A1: 1.259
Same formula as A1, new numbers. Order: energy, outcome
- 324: 1.304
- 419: 0.8589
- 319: 1.295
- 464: 1.26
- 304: 1.3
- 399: 1.293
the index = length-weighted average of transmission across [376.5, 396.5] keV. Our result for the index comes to 1.35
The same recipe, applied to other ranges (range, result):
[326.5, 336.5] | 1.32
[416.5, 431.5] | 0.876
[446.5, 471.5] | 1.29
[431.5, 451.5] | 1.2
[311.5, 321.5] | 1.29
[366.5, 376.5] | 1.23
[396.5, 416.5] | 1.28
